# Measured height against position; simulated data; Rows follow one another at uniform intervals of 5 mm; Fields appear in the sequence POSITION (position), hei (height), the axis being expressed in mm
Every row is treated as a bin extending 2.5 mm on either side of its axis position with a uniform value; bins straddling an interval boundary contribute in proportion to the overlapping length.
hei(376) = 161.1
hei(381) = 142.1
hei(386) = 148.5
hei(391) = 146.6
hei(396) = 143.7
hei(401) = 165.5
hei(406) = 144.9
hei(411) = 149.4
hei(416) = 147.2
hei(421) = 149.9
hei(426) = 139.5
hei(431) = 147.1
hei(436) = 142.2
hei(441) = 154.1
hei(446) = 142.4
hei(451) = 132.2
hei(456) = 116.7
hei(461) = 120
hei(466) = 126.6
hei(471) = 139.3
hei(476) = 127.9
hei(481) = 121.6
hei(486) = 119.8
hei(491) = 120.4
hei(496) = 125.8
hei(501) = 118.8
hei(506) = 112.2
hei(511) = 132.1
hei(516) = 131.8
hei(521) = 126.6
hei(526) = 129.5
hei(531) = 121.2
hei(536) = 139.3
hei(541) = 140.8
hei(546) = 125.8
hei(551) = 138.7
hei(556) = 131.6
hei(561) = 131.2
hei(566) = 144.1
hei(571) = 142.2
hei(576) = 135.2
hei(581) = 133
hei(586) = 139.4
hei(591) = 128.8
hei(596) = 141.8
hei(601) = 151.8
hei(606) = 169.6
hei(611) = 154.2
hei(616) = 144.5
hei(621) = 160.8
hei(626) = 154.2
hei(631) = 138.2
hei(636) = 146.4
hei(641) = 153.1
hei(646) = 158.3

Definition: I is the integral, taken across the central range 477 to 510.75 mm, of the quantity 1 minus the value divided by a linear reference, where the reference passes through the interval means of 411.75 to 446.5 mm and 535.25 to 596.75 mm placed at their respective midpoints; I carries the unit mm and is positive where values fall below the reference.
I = 4.9 mm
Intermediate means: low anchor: 146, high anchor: 136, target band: 121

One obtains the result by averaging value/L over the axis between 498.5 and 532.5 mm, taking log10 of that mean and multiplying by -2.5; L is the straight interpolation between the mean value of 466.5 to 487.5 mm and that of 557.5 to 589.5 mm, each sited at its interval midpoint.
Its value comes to 0.06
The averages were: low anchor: 127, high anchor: 137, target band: 125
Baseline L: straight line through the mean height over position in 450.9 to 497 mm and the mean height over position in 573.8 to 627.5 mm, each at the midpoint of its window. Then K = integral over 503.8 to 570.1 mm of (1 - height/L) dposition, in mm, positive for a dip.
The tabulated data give 2.00 mm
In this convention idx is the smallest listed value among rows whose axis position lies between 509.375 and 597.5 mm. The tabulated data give 121.2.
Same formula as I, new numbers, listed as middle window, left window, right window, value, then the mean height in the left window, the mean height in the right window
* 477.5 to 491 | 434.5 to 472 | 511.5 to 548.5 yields 1.2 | 134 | 131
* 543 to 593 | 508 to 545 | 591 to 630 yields 2.1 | 131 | 152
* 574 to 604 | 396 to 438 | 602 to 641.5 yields 2.6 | 148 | 153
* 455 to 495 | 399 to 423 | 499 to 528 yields 3.1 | 151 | 125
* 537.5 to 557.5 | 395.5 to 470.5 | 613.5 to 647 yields 1.6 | 141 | 150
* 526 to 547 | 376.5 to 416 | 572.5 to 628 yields 2.2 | 149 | 147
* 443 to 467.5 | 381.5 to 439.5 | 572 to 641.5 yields 3.2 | 148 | 146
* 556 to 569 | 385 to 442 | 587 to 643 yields 1.1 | 148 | 149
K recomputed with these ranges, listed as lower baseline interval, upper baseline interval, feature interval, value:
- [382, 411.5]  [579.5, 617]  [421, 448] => 0.57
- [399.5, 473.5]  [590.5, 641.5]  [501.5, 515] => 2.04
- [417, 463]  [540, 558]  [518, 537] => 0.89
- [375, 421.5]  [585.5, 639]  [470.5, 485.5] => 2.23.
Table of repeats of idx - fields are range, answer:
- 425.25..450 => 139.5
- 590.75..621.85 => 128.8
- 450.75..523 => 112.2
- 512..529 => 126.6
